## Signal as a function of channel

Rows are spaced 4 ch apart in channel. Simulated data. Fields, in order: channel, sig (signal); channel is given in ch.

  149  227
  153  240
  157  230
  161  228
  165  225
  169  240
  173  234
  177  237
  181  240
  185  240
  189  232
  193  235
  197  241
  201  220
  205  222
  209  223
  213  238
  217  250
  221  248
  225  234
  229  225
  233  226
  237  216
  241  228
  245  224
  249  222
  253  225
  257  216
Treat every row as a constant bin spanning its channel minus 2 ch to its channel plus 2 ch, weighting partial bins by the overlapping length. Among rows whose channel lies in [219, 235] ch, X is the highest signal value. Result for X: 248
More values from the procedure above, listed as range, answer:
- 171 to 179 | 237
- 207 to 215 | 238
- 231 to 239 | 226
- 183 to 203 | 241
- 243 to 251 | 224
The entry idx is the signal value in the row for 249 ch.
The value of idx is 222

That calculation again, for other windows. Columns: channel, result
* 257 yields 216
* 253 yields 225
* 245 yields 224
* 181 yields 240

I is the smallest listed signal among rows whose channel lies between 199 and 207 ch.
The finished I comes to 220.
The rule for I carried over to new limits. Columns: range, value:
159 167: 225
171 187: 234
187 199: 232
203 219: 222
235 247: 216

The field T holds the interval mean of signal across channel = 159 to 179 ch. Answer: 233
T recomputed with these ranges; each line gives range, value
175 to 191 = 237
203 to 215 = 228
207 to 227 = 239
